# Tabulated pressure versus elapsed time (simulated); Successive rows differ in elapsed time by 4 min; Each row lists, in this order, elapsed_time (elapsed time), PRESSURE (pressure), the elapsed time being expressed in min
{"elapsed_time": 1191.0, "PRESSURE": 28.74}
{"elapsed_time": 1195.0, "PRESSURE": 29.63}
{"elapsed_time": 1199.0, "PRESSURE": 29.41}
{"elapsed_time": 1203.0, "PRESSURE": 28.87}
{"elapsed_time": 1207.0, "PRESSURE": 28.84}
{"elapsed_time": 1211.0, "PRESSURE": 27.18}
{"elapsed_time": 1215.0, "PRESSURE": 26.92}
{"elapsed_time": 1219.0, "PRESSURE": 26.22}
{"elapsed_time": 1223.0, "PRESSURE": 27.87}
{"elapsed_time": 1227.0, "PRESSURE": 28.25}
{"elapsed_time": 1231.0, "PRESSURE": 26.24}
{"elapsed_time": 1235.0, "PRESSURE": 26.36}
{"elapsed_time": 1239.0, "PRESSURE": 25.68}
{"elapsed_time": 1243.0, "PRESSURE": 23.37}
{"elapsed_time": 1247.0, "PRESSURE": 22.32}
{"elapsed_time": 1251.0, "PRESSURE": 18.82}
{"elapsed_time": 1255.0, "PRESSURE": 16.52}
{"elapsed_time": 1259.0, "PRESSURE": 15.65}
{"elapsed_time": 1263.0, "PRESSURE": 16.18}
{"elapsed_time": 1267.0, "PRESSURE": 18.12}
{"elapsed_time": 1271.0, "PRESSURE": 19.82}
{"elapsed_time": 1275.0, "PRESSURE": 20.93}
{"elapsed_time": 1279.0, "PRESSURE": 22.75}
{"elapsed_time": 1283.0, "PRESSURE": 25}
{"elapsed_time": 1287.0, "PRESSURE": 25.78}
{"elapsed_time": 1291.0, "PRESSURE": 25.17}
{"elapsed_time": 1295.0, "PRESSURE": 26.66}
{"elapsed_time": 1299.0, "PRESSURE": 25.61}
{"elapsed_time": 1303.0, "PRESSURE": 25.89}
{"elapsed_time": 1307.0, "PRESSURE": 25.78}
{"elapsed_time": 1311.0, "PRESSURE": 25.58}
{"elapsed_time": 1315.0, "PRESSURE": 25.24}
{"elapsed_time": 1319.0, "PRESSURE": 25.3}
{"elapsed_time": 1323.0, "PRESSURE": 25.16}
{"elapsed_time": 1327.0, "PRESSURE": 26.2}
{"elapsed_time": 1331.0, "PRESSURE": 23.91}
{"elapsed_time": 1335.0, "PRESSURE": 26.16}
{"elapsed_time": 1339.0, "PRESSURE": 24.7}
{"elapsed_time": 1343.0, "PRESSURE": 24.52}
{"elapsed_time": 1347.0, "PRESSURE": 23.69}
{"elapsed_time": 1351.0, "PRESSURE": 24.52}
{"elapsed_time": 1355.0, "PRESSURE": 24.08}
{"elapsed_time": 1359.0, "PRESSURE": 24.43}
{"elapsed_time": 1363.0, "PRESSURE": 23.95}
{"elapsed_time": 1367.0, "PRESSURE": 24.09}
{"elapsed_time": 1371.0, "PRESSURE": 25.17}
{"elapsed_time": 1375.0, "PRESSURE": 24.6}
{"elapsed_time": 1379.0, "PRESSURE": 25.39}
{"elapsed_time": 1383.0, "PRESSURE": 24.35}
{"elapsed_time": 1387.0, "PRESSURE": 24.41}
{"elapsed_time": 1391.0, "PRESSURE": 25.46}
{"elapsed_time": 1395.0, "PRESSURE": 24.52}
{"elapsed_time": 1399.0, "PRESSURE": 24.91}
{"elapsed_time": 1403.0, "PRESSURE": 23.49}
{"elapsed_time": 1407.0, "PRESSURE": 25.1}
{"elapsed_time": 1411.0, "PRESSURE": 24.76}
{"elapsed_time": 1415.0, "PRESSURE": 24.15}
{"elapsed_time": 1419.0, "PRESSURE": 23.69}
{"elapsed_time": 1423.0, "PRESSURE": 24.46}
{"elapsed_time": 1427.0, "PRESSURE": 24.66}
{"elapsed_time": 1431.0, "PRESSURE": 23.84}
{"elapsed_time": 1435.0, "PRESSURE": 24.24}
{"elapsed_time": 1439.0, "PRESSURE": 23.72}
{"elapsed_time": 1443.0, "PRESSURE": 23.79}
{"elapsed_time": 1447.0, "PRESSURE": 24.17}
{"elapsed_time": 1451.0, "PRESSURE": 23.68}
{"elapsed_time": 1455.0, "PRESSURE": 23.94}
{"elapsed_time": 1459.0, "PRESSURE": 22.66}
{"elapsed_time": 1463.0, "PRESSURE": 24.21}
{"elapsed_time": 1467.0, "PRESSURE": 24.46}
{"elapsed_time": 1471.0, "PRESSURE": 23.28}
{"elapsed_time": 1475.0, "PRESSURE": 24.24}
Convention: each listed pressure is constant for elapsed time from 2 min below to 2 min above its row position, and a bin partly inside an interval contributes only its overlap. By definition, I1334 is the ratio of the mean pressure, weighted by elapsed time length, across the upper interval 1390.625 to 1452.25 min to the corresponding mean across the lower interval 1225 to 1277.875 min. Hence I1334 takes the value 1.13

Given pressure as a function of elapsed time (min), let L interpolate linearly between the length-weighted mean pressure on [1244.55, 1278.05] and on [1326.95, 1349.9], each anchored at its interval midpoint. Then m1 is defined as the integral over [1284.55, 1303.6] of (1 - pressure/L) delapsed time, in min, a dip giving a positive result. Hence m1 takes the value -4.0 min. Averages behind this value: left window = 18.7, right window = 24.7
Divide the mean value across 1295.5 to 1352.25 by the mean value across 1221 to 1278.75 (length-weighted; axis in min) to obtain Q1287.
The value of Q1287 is 1.15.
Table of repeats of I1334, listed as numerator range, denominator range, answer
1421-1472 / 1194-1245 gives 0.88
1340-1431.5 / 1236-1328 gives 1.07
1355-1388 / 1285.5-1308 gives 0.95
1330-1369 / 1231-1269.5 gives 1.18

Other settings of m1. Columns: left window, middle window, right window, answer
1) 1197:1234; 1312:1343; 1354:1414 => 0.52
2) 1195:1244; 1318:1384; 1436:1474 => 1.61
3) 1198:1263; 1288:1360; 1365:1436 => -1.82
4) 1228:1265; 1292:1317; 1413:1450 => -3.95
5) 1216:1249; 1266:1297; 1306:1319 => 2.93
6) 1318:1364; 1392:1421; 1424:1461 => -0.28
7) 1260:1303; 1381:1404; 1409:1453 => -0.83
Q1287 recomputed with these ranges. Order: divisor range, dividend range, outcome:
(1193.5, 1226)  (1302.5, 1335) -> 0.90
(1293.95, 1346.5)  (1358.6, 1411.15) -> 0.97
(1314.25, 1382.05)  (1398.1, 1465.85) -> 0.97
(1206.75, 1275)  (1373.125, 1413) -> 1.07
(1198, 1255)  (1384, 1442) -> 0.95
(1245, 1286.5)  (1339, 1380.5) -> 1.23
